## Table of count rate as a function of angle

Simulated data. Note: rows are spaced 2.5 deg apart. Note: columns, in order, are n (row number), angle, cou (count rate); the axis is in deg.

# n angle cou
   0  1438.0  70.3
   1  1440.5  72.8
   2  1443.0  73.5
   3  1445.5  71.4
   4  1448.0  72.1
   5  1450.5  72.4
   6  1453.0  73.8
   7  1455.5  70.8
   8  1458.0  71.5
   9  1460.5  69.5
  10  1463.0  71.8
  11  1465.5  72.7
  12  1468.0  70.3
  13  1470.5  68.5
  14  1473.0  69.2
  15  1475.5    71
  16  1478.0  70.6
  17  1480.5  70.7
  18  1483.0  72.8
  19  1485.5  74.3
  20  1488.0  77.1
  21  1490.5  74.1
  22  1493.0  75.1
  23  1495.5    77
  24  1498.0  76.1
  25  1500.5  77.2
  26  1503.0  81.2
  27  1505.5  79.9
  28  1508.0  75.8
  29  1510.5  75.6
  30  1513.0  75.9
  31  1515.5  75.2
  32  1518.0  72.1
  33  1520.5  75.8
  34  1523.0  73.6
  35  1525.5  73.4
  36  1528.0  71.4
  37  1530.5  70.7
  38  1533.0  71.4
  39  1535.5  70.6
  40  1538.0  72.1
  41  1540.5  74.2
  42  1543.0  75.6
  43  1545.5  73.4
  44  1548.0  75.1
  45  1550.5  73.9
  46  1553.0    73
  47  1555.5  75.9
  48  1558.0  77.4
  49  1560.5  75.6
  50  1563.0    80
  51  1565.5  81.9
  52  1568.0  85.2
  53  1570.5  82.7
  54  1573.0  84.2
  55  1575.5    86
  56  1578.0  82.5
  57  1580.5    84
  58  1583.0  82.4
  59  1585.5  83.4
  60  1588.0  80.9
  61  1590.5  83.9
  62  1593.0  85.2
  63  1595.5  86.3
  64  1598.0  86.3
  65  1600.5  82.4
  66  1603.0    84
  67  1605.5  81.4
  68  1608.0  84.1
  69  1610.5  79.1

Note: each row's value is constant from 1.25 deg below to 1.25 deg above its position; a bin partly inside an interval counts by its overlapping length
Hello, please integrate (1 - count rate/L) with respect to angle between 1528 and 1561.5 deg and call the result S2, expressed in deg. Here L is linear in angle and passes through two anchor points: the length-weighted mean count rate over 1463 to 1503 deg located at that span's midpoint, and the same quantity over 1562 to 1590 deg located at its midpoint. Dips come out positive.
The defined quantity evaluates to 2.6 deg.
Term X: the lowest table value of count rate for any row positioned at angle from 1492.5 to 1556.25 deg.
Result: 70.6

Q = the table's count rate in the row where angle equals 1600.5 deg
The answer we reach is 82.4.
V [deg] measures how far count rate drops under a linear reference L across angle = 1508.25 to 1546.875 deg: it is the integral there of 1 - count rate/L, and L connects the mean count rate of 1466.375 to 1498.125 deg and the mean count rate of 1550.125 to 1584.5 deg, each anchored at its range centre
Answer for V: 1.70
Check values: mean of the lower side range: 72.7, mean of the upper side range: 80.5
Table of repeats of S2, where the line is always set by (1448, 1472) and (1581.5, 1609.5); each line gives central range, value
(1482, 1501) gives -0.3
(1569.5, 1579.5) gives -0.3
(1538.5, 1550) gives 0.7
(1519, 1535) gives 1.0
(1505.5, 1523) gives 0.2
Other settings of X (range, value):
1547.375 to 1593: 73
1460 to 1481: 68.5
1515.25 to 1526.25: 72.1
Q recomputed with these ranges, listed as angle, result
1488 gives 77.1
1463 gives 71.8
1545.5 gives 73.4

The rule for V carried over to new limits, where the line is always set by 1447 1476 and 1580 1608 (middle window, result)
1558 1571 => 0.0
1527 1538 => 0.9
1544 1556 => 0.8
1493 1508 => -0.6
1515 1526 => 0.4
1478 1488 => 0.0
